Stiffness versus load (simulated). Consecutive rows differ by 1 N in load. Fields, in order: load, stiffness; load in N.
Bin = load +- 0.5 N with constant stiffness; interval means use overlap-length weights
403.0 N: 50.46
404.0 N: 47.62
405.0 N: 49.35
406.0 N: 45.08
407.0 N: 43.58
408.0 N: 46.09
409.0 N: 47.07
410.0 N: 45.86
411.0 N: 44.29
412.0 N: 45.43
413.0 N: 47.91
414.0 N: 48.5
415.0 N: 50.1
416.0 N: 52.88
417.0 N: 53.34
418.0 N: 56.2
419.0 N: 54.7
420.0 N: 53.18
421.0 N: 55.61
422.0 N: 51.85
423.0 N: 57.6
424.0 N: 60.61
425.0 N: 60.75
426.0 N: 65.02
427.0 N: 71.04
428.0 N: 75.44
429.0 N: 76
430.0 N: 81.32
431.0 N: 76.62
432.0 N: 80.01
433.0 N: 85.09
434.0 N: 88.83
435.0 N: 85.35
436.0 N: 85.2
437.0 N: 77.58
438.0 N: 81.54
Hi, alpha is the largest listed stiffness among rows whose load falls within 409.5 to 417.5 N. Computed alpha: 53.34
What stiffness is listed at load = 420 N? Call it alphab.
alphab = 53.18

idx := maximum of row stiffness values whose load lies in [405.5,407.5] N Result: 45.08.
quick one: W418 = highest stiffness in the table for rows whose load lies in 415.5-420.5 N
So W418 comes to 56.2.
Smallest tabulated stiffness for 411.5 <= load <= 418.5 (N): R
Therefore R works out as 45.43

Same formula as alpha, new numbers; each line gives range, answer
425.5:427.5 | 71.04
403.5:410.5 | 49.35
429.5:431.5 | 81.32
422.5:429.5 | 76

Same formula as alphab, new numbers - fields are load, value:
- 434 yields 88.83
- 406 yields 45.08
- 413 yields 47.91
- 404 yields 47.62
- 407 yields 43.58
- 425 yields 60.75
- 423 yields 57.6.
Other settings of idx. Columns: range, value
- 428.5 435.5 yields 88.83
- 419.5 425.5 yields 60.75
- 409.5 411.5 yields 45.86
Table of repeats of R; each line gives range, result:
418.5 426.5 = 51.85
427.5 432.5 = 75.44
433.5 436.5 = 85.2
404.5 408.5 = 43.58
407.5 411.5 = 44.29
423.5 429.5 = 60.61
